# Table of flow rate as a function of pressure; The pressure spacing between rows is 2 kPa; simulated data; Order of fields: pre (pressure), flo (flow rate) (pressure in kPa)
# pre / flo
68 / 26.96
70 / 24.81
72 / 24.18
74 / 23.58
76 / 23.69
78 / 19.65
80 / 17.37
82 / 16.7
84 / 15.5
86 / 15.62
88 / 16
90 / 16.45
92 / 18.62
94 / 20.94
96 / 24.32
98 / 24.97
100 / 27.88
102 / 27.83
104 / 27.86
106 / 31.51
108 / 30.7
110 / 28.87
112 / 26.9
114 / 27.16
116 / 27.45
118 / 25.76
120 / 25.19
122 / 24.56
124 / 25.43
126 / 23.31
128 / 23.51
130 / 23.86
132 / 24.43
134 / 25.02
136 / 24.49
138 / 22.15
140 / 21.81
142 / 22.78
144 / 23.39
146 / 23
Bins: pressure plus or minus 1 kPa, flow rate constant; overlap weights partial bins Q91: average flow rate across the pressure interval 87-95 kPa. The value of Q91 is 18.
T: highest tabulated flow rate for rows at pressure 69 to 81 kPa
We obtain 24.81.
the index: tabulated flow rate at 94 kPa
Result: 20.94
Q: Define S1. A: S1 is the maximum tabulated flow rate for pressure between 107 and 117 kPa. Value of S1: 30.7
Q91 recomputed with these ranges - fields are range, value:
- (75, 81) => 20.2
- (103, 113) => 29.2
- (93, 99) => 23.4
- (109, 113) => 27.9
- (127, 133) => 23.9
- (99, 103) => 27.9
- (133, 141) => 23.4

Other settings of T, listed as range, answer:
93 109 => 31.51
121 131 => 25.43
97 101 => 27.88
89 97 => 24.32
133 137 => 25.02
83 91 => 16.45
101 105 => 27.86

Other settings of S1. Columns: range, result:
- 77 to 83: 19.65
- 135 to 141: 24.49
